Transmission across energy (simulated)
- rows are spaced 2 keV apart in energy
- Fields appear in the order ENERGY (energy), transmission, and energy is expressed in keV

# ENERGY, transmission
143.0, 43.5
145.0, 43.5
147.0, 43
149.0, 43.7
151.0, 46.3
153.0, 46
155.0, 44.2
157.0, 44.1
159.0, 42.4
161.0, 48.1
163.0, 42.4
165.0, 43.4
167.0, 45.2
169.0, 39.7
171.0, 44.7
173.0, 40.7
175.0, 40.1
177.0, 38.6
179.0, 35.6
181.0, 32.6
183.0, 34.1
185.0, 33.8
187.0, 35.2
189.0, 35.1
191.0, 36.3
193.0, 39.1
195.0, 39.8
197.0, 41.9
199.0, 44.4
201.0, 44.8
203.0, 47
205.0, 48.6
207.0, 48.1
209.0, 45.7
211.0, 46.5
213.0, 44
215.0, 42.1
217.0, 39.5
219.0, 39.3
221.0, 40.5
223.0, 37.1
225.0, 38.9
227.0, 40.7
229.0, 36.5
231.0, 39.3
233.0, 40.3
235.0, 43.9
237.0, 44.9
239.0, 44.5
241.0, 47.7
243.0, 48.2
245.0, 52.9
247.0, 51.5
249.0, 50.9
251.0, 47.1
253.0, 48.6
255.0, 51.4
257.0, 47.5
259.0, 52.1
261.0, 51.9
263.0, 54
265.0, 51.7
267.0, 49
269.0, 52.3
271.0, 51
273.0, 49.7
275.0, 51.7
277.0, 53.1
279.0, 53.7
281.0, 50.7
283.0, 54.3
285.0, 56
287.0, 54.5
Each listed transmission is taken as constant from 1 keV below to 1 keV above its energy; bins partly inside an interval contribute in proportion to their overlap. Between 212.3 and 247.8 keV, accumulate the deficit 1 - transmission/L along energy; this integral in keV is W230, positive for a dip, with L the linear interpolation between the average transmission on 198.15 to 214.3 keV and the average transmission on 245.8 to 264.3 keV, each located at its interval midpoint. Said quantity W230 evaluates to 4.1 keV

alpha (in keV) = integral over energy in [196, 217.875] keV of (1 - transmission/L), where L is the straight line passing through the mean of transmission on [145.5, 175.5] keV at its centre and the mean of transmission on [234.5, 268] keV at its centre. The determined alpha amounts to 0.8 keV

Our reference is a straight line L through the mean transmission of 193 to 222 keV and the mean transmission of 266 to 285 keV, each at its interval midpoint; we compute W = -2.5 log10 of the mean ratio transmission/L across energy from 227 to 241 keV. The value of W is 0.12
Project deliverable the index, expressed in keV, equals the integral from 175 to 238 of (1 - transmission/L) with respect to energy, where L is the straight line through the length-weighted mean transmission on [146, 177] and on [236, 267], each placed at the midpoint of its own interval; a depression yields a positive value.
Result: 8.26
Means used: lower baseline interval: 43.4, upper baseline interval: 49.6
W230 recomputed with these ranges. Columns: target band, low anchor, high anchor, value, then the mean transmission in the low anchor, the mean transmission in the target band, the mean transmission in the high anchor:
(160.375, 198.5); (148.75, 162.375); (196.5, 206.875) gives 5.1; 45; 39.3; 45.7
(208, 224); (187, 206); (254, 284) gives 0.9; 41.5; 41.8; 51.6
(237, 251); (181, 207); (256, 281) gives -0.3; 40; 48.8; 51.4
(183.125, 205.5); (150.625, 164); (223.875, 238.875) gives 1.4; 44.7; 40.1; 40.8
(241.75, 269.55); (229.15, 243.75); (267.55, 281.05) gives -1.7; 43.6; 50.6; 51.7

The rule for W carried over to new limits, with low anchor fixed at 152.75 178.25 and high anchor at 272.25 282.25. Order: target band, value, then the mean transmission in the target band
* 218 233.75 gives 0.22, 39.1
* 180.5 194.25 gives 0.25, 35.3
